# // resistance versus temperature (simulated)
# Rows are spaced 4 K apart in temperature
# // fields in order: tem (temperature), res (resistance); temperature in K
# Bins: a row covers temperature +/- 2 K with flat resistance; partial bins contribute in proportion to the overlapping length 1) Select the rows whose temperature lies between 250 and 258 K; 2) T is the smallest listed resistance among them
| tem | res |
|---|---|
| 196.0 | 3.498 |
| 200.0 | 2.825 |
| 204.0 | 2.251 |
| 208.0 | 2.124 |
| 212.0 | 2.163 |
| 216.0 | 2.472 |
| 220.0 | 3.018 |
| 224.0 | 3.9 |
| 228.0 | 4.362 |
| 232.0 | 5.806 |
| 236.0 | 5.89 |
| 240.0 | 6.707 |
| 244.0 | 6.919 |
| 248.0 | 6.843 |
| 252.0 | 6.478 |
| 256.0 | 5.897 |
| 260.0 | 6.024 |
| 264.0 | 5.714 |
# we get 5.897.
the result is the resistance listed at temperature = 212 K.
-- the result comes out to 2.163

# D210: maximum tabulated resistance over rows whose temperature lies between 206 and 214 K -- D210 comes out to 2.163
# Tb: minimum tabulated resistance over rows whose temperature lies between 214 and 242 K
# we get 2.472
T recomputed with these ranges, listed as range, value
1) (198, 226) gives 2.124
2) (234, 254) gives 5.89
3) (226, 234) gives 4.362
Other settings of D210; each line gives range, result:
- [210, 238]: 5.89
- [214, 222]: 3.018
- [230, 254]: 6.919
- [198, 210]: 2.825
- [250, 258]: 6.478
